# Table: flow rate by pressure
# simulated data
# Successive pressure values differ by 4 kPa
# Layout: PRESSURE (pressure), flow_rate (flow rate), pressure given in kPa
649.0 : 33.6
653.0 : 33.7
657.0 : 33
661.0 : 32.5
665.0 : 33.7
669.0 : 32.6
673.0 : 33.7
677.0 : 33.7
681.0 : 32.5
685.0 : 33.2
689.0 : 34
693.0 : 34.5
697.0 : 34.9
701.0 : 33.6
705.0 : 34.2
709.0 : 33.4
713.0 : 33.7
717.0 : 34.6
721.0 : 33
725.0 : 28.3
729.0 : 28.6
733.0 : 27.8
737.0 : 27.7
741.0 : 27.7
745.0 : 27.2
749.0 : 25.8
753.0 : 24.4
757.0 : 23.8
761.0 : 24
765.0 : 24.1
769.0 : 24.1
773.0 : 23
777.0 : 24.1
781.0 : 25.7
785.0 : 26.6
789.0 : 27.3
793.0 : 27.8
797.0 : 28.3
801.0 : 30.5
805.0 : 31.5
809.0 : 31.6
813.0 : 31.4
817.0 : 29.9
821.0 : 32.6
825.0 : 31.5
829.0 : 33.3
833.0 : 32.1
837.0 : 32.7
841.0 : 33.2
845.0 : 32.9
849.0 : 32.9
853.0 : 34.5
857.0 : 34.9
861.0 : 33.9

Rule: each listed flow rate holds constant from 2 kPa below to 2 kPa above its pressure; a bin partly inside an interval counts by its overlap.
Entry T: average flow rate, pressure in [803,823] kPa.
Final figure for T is 31.4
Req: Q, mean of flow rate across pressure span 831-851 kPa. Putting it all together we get 32.8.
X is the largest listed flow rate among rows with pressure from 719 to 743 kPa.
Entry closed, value 33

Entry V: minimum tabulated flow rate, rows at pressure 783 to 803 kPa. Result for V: 26.6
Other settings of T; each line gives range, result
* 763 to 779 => 23.8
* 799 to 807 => 31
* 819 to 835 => 32.4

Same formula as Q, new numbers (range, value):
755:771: 24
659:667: 33.1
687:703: 34.2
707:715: 33.5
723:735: 28.2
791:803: 28.9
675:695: 33.6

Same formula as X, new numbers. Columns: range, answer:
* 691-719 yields 34.9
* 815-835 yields 33.3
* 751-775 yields 24.4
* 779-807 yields 31.5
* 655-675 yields 33.7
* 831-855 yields 34.5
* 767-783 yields 25.7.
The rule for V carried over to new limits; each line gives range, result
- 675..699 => 32.5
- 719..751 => 25.8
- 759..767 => 24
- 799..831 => 29.9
